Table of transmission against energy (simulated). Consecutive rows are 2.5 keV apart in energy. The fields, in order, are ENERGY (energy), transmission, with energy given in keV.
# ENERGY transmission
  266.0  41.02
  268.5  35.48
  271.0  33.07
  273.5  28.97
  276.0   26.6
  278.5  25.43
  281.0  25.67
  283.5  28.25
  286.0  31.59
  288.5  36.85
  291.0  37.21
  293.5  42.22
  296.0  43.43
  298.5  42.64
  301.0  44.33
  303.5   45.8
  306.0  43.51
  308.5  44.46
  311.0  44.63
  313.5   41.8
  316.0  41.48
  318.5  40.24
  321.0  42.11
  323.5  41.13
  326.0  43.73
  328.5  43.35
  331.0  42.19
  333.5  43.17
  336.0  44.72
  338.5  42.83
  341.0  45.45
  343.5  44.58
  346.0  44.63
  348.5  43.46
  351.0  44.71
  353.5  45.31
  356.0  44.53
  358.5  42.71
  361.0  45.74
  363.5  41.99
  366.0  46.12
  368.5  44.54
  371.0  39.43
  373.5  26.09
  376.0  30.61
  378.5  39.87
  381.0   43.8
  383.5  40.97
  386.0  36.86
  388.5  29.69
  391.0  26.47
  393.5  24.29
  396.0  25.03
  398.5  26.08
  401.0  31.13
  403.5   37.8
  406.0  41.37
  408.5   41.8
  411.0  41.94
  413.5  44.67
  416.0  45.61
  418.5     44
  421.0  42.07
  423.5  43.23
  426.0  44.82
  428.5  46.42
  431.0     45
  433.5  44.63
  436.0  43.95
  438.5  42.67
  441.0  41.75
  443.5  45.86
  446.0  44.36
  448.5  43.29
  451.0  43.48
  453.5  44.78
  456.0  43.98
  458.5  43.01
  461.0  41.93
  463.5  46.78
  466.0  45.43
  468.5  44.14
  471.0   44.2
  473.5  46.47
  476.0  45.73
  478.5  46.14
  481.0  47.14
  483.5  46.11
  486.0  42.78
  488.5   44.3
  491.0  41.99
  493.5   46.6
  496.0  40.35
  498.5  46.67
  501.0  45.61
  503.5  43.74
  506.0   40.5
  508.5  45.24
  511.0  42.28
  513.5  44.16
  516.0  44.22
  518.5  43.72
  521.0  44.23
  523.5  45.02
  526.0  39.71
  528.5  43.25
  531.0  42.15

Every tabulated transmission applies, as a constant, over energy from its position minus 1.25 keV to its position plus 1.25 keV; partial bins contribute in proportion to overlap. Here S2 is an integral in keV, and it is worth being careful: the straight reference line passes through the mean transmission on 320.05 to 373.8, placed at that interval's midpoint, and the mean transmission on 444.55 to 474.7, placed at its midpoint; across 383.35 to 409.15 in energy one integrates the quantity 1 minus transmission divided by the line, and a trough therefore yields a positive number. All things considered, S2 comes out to 6.7 keV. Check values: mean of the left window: 43.1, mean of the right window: 44.3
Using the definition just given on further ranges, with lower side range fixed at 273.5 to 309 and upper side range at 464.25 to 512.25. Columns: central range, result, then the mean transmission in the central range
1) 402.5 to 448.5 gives -1.6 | 43.5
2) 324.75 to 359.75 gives -4.8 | 44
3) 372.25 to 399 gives 5.6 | 32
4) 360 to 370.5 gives -1.2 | 44.2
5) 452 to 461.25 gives -0.1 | 43.6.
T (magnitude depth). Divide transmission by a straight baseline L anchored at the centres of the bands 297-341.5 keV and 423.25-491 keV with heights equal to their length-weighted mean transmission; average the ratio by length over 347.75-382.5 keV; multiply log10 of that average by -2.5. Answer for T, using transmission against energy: 0.06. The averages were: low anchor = 43.2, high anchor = 44.5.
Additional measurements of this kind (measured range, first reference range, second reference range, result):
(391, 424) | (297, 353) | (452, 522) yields 0.18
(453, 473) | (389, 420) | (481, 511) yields -0.08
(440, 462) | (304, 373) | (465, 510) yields 0.02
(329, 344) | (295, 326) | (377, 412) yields -0.09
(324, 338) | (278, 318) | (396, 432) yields -0.10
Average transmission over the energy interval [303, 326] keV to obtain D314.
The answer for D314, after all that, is 42.7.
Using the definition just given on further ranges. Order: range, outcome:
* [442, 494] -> 44.6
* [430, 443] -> 43.7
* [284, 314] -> 41.2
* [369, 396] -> 33.7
